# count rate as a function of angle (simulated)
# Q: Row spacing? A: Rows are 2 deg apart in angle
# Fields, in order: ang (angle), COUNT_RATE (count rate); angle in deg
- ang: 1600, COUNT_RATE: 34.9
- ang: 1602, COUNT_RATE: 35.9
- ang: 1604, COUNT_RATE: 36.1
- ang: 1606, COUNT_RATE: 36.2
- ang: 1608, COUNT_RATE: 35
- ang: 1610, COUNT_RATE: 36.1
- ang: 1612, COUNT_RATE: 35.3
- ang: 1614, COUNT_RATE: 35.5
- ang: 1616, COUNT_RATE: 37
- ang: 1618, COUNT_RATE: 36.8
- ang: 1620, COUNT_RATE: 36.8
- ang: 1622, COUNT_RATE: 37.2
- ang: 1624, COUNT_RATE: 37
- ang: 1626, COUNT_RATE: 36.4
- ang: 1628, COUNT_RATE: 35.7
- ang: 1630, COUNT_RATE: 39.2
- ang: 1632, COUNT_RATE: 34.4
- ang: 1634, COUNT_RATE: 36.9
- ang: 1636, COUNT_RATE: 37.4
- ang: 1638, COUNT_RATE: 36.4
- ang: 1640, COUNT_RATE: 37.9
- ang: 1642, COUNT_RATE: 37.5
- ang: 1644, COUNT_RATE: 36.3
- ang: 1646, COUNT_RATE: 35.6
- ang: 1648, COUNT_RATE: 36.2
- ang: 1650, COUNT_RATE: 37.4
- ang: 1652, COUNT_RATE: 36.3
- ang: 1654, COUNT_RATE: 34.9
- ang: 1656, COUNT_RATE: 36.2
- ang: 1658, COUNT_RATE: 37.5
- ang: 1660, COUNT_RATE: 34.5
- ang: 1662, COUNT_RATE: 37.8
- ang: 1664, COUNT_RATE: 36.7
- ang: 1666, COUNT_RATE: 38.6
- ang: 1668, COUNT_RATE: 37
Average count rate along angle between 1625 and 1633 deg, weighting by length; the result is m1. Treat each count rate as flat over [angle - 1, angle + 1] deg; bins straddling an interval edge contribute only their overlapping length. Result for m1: 36.4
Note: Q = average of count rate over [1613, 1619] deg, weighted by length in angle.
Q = 36.4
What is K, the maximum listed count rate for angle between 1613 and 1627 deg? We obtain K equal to 37.2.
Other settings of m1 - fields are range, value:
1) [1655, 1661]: 36.1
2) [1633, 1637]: 37.1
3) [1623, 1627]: 36.7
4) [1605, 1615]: 35.6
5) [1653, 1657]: 35.5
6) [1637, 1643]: 37.3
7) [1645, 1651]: 36.4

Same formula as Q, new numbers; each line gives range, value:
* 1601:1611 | 35.9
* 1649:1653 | 36.8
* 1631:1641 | 36.6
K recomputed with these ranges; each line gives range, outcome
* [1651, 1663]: 37.8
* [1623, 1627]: 37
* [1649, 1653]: 37.4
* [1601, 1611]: 36.2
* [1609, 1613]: 36.1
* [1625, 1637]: 39.2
